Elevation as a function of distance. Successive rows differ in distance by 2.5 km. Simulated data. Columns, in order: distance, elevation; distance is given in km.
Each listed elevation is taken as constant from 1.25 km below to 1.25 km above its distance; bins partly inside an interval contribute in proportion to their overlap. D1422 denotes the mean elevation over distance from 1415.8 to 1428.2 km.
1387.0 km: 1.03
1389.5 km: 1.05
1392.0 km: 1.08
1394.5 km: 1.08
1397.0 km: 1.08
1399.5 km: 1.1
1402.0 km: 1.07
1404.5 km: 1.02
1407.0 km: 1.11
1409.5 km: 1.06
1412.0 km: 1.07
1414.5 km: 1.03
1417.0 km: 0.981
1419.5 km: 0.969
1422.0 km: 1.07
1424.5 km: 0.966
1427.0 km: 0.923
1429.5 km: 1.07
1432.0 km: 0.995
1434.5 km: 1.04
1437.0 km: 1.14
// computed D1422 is 0.982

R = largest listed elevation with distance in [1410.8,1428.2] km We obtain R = 1.07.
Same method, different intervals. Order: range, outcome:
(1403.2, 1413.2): 1.11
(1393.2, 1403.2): 1.1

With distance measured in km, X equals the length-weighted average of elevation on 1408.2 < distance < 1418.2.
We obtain 1.04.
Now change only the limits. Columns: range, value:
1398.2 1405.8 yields 1.06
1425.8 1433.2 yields 0.996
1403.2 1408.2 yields 1.06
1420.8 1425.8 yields 1.02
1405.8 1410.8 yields 1.08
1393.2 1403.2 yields 1.08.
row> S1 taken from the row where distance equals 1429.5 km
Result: 1.07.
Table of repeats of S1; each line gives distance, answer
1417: 0.981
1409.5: 1.06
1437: 1.14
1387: 1.03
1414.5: 1.03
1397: 1.08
